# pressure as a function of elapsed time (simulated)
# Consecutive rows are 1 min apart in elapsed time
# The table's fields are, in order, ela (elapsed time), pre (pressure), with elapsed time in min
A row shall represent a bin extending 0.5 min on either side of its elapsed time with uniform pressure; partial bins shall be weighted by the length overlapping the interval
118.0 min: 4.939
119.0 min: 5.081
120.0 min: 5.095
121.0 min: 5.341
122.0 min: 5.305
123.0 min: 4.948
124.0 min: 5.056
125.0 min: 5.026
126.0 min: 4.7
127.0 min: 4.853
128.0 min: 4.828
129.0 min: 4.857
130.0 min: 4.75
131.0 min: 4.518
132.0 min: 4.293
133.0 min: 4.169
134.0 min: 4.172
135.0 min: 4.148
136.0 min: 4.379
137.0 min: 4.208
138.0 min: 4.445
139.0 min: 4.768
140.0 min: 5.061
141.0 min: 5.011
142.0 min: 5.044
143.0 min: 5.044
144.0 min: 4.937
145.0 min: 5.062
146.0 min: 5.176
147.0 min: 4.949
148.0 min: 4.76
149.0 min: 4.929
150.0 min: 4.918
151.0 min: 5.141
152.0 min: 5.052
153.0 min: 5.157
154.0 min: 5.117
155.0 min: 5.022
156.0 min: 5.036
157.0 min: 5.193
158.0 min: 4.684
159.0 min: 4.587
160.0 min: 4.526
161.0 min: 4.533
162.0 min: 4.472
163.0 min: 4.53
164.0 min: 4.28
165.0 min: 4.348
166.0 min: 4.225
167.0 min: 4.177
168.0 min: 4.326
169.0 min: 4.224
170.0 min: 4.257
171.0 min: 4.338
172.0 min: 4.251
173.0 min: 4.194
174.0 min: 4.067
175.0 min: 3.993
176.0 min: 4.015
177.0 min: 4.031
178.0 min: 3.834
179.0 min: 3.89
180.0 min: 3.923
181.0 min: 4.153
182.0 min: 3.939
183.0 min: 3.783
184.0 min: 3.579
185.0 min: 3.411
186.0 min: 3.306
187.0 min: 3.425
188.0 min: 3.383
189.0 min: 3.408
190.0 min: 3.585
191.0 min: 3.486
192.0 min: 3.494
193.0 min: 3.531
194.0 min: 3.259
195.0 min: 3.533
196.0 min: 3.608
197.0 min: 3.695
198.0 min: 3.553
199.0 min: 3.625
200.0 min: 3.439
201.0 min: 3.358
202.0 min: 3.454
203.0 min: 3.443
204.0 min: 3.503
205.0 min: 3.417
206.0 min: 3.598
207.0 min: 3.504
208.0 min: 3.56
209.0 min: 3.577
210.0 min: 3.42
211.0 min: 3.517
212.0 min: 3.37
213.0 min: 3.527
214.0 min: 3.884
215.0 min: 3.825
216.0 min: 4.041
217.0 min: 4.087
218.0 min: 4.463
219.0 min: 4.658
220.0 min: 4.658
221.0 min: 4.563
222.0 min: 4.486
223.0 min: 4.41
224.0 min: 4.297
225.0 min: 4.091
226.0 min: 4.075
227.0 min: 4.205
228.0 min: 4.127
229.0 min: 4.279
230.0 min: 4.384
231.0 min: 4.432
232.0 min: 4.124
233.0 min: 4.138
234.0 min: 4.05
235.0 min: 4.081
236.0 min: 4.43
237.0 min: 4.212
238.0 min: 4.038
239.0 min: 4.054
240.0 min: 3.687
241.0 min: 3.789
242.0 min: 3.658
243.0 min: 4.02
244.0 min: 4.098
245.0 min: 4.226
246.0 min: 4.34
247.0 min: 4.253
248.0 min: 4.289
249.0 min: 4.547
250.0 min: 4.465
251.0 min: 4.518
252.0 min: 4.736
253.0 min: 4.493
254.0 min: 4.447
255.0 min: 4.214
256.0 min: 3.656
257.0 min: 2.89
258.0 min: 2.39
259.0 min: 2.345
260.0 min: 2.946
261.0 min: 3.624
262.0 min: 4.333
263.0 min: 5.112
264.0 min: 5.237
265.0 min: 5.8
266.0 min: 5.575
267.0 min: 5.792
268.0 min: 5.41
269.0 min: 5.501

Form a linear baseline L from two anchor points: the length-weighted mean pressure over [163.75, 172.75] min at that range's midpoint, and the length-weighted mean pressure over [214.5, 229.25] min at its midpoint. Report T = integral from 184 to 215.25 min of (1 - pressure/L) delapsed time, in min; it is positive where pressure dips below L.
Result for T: 5.6 min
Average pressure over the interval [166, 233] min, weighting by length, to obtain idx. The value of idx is 3.87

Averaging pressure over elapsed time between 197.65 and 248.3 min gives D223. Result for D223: 3.97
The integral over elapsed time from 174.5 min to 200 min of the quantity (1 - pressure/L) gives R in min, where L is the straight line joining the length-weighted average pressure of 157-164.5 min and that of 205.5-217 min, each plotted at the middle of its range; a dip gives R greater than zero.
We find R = 2.7 min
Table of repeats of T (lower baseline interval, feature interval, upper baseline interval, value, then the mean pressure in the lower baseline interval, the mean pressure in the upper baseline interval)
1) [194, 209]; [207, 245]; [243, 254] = -0.9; 3.51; 4.38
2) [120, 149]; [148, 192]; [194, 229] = 1.2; 4.79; 3.84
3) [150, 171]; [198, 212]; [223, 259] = 2.7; 4.64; 4.09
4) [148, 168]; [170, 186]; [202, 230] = 1.8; 4.72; 3.95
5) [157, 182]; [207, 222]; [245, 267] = 1.1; 4.26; 4.24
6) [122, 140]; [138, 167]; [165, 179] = -3.0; 4.63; 4.15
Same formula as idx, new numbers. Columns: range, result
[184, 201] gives 3.48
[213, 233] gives 4.25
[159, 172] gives 4.36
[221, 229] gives 4.26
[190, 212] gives 3.5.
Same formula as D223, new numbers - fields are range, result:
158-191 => 4.03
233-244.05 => 4.01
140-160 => 4.98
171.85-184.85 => 3.95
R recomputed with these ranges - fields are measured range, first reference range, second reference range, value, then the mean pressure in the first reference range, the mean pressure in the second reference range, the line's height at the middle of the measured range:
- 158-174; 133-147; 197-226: 0.16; 4.72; 3.83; 4.4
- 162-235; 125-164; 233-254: 9.02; 4.76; 4.2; 4.46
